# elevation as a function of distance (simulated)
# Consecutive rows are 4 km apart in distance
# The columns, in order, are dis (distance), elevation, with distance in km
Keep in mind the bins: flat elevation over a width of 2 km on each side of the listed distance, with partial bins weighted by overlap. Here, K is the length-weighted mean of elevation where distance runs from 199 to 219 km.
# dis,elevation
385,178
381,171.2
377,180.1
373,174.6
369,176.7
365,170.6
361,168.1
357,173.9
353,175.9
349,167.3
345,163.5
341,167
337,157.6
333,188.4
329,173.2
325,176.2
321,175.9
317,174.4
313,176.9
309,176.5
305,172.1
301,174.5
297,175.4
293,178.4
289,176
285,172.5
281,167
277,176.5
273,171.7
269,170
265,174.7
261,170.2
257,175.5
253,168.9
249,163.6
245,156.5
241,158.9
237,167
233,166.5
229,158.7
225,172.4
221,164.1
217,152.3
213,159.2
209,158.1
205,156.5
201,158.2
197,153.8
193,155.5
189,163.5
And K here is 157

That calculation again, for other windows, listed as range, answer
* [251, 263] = 172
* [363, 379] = 176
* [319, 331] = 175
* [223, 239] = 166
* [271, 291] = 173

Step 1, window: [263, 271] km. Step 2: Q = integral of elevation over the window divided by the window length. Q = 172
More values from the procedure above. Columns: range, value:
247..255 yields 166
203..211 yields 157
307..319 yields 176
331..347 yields 169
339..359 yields 170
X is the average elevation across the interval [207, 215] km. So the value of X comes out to 159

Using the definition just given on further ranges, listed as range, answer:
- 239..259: 165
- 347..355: 172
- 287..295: 177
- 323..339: 174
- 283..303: 175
